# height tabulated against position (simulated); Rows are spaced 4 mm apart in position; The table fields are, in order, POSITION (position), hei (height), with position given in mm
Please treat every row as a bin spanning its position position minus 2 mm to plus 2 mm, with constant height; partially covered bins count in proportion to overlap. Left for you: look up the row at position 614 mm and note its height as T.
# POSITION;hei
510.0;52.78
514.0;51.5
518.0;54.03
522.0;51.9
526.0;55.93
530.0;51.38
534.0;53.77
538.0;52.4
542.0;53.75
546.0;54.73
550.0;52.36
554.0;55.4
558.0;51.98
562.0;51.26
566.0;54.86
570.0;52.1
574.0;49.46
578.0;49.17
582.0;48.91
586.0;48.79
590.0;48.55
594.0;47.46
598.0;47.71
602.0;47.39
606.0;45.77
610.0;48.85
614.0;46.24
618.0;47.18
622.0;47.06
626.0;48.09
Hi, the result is 46.24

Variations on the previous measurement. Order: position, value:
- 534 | 53.77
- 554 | 55.4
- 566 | 54.86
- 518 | 54.03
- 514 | 51.5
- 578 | 49.17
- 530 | 51.38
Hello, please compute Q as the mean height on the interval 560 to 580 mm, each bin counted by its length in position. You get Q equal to 51.4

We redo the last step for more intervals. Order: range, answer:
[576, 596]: 48.6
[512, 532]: 52.9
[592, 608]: 47.1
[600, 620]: 47.1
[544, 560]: 53.6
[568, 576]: 50.8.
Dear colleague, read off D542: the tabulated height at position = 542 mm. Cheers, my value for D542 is 53.75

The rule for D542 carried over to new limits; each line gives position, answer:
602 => 47.39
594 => 47.46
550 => 52.36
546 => 54.73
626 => 48.09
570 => 52.1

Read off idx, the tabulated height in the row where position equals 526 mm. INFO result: 55.93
